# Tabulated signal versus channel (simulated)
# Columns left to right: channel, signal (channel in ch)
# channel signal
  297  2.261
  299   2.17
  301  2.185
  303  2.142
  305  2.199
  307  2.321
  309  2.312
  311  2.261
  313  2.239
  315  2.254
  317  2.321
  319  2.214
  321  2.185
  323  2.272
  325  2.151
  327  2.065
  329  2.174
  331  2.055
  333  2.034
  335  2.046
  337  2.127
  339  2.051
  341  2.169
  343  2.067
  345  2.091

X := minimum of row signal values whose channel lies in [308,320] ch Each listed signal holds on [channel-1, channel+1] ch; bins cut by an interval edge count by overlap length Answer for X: 2.214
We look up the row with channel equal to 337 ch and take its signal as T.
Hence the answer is 2.127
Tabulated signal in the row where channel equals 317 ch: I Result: 2.321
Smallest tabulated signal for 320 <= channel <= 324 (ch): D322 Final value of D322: 2.185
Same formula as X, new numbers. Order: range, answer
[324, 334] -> 2.034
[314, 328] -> 2.065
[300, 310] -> 2.142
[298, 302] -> 2.17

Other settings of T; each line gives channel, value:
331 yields 2.055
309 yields 2.312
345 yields 2.091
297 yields 2.261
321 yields 2.185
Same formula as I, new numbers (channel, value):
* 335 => 2.046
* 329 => 2.174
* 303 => 2.142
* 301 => 2.185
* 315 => 2.254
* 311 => 2.261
